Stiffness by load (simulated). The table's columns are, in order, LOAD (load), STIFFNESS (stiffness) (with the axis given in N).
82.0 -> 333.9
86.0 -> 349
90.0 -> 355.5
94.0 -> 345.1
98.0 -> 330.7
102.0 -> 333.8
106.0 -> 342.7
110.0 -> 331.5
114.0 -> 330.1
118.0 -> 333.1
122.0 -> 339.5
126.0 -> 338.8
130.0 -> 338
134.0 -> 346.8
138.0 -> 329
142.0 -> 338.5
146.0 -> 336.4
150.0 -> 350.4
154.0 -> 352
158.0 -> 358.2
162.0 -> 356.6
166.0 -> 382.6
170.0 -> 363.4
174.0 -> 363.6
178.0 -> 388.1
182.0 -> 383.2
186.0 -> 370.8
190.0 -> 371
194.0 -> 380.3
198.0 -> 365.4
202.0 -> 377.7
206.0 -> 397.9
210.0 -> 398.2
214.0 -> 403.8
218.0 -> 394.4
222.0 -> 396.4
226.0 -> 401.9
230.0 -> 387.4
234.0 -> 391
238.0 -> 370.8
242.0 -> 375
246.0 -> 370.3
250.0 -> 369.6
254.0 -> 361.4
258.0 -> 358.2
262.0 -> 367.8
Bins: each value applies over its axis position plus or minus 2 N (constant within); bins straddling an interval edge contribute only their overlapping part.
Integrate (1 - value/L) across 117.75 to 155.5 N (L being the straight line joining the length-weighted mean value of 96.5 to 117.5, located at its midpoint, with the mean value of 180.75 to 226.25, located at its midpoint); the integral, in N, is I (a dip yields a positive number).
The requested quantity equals 1.0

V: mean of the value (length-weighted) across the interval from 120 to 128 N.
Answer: 339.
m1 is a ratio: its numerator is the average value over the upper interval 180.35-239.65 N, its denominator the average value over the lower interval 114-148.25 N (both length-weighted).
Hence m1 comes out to 1.1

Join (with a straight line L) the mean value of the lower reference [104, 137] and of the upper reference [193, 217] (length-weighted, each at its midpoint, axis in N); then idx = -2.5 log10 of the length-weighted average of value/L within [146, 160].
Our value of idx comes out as 0.02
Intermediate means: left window 337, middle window 351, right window 388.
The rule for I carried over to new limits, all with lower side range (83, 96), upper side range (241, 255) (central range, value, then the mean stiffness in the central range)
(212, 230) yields -1.6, 398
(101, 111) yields 0.4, 337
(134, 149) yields 0.8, 337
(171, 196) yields -1.0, 376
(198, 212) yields -0.9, 388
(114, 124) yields 0.5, 335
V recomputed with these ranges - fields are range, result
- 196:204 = 372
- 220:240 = 390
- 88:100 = 344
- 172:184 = 378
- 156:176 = 365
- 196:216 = 389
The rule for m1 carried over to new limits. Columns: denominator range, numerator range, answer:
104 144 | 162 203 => 1.11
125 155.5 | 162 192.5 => 1.10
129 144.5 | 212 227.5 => 1.18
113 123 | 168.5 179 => 1.11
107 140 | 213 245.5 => 1.16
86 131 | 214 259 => 1.13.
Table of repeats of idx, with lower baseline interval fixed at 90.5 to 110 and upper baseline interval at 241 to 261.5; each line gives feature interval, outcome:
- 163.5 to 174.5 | -0.056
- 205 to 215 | -0.117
